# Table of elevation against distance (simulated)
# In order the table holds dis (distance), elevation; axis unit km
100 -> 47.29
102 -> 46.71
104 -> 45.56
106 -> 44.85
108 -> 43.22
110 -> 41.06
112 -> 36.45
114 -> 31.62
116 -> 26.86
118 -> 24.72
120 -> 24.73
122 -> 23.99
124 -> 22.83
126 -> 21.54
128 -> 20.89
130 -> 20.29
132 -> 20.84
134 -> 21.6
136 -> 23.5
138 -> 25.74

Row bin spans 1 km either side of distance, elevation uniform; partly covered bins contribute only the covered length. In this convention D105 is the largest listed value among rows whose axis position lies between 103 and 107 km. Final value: 45.56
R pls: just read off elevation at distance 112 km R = 36.45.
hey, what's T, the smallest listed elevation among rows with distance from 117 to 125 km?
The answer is 22.83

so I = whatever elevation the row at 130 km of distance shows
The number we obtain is 20.29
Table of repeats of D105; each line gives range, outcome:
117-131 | 24.73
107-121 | 43.22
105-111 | 44.85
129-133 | 20.84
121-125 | 23.99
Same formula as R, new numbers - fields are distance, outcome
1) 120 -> 24.73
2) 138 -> 25.74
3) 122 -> 23.99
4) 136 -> 23.5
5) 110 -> 41.06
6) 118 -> 24.72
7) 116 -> 26.86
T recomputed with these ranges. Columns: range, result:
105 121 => 24.72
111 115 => 31.62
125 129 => 20.89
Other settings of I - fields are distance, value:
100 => 47.29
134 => 21.6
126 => 21.54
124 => 22.83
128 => 20.89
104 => 45.56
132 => 20.84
